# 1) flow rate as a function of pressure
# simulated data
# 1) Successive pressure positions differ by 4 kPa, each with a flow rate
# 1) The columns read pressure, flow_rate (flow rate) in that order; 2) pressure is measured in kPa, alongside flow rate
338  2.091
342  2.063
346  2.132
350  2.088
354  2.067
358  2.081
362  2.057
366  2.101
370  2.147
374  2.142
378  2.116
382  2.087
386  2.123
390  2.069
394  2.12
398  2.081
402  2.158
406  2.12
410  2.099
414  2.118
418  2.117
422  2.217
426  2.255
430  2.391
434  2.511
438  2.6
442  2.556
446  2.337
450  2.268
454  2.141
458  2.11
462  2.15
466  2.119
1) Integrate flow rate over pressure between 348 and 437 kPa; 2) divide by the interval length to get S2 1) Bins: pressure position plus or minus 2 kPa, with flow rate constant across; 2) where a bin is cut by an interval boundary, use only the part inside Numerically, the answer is 2.15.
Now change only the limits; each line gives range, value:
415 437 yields 2.3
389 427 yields 2.13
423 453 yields 2.4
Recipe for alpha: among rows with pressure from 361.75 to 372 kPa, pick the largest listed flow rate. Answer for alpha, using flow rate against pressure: 2.147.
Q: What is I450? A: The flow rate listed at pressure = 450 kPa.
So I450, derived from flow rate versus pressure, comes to 2.268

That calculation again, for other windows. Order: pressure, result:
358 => 2.081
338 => 2.091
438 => 2.6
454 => 2.141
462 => 2.15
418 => 2.117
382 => 2.087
